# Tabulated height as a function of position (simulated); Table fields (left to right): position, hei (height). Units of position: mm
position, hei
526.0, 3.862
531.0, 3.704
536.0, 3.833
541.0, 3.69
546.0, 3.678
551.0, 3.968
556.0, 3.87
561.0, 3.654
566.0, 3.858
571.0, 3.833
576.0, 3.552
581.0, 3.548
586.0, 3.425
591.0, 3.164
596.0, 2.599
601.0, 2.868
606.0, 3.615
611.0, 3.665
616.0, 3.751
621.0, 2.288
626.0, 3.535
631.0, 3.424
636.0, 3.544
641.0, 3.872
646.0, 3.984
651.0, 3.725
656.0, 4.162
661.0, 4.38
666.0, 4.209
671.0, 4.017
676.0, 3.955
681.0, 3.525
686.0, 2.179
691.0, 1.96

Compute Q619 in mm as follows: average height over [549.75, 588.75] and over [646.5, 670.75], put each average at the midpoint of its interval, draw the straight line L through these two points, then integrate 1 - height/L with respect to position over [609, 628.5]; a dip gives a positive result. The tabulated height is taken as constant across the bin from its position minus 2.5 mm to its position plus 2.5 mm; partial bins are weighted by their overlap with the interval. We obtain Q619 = 3.1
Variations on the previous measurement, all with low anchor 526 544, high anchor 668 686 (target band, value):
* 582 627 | 5.8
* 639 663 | -2.5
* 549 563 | -0.4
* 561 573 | -0.3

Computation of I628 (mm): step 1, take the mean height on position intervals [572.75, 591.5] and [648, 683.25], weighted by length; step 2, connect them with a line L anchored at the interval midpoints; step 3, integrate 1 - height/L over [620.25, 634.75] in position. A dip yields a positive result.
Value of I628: 2.1 mm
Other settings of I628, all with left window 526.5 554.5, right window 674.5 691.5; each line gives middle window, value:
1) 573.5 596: 1.26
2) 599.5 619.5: -0.38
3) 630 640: -0.98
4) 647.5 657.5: -2.54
